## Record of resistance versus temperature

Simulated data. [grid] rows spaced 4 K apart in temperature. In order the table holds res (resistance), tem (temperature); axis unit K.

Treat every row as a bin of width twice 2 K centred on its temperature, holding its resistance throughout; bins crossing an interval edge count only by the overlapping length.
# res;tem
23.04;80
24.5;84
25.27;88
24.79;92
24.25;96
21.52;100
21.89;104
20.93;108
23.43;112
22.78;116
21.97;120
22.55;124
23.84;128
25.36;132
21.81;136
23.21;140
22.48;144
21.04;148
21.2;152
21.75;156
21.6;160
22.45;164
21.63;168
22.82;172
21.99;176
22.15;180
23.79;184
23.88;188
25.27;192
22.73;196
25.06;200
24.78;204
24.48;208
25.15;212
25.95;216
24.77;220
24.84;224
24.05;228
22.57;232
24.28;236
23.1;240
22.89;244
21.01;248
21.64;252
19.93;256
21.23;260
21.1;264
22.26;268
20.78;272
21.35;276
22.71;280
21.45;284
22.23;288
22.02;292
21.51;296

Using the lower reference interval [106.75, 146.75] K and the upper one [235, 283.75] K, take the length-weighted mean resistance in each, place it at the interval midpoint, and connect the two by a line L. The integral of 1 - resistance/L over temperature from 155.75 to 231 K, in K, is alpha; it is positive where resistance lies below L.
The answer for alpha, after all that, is -4.6 K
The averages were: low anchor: 22.8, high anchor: 21.8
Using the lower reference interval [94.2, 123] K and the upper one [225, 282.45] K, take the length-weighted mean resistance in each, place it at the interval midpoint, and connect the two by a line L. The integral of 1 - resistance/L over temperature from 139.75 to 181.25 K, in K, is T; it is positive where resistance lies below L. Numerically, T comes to 0.58 K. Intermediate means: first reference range 22.4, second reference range 22.1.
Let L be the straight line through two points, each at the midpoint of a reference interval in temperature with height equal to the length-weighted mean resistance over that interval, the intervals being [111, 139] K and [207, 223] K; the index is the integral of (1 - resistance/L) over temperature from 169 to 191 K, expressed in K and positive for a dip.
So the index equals 1.2 K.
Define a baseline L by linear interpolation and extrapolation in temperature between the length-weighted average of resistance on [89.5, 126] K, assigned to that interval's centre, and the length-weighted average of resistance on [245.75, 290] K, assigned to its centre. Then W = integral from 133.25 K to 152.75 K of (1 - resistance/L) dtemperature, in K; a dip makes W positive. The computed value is 0.3 K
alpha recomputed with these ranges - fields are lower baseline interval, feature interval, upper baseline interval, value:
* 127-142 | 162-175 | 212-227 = 1.02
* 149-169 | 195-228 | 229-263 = -4.20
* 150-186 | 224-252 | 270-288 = -1.52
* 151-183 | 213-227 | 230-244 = -1.31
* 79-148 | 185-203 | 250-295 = -1.57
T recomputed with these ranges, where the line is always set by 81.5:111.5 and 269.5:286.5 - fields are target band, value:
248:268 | 0.6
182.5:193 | -0.8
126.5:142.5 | -0.4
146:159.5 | 0.8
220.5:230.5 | -1.0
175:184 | 0.0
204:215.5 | -1.4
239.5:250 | -0.1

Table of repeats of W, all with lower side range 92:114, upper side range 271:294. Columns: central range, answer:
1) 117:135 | -0.6 K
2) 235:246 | -0.7 K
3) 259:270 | 0.2 K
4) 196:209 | -1.4 K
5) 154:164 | 0.2 K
